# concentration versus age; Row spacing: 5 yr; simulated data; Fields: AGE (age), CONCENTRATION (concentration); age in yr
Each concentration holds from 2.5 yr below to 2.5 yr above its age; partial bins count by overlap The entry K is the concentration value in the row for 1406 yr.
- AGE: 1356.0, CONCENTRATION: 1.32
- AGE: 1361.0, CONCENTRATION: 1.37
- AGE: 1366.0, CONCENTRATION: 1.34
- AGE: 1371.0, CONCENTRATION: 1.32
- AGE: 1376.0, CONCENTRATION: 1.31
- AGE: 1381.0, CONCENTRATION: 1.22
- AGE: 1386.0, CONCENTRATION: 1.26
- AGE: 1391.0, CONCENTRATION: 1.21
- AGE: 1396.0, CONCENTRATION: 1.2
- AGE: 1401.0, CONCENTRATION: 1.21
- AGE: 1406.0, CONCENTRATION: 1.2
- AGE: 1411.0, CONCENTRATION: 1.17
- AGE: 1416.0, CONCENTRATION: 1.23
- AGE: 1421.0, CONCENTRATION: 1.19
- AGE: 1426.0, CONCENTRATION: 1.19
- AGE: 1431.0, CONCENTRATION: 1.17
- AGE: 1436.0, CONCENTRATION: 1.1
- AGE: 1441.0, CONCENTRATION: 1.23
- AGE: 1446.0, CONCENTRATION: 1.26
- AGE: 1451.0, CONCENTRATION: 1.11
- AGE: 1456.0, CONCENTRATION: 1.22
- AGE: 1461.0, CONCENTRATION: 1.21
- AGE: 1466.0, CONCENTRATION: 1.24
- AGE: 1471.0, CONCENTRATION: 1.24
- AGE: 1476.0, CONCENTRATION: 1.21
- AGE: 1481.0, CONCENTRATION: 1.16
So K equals 1.2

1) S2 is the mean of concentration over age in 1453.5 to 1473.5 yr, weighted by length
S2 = 1.23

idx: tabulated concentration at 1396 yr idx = 1.2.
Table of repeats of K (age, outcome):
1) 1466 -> 1.24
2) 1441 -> 1.23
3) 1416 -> 1.23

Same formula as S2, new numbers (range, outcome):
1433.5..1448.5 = 1.2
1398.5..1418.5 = 1.2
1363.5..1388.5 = 1.29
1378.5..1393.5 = 1.23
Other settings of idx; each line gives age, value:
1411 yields 1.17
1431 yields 1.17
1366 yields 1.34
